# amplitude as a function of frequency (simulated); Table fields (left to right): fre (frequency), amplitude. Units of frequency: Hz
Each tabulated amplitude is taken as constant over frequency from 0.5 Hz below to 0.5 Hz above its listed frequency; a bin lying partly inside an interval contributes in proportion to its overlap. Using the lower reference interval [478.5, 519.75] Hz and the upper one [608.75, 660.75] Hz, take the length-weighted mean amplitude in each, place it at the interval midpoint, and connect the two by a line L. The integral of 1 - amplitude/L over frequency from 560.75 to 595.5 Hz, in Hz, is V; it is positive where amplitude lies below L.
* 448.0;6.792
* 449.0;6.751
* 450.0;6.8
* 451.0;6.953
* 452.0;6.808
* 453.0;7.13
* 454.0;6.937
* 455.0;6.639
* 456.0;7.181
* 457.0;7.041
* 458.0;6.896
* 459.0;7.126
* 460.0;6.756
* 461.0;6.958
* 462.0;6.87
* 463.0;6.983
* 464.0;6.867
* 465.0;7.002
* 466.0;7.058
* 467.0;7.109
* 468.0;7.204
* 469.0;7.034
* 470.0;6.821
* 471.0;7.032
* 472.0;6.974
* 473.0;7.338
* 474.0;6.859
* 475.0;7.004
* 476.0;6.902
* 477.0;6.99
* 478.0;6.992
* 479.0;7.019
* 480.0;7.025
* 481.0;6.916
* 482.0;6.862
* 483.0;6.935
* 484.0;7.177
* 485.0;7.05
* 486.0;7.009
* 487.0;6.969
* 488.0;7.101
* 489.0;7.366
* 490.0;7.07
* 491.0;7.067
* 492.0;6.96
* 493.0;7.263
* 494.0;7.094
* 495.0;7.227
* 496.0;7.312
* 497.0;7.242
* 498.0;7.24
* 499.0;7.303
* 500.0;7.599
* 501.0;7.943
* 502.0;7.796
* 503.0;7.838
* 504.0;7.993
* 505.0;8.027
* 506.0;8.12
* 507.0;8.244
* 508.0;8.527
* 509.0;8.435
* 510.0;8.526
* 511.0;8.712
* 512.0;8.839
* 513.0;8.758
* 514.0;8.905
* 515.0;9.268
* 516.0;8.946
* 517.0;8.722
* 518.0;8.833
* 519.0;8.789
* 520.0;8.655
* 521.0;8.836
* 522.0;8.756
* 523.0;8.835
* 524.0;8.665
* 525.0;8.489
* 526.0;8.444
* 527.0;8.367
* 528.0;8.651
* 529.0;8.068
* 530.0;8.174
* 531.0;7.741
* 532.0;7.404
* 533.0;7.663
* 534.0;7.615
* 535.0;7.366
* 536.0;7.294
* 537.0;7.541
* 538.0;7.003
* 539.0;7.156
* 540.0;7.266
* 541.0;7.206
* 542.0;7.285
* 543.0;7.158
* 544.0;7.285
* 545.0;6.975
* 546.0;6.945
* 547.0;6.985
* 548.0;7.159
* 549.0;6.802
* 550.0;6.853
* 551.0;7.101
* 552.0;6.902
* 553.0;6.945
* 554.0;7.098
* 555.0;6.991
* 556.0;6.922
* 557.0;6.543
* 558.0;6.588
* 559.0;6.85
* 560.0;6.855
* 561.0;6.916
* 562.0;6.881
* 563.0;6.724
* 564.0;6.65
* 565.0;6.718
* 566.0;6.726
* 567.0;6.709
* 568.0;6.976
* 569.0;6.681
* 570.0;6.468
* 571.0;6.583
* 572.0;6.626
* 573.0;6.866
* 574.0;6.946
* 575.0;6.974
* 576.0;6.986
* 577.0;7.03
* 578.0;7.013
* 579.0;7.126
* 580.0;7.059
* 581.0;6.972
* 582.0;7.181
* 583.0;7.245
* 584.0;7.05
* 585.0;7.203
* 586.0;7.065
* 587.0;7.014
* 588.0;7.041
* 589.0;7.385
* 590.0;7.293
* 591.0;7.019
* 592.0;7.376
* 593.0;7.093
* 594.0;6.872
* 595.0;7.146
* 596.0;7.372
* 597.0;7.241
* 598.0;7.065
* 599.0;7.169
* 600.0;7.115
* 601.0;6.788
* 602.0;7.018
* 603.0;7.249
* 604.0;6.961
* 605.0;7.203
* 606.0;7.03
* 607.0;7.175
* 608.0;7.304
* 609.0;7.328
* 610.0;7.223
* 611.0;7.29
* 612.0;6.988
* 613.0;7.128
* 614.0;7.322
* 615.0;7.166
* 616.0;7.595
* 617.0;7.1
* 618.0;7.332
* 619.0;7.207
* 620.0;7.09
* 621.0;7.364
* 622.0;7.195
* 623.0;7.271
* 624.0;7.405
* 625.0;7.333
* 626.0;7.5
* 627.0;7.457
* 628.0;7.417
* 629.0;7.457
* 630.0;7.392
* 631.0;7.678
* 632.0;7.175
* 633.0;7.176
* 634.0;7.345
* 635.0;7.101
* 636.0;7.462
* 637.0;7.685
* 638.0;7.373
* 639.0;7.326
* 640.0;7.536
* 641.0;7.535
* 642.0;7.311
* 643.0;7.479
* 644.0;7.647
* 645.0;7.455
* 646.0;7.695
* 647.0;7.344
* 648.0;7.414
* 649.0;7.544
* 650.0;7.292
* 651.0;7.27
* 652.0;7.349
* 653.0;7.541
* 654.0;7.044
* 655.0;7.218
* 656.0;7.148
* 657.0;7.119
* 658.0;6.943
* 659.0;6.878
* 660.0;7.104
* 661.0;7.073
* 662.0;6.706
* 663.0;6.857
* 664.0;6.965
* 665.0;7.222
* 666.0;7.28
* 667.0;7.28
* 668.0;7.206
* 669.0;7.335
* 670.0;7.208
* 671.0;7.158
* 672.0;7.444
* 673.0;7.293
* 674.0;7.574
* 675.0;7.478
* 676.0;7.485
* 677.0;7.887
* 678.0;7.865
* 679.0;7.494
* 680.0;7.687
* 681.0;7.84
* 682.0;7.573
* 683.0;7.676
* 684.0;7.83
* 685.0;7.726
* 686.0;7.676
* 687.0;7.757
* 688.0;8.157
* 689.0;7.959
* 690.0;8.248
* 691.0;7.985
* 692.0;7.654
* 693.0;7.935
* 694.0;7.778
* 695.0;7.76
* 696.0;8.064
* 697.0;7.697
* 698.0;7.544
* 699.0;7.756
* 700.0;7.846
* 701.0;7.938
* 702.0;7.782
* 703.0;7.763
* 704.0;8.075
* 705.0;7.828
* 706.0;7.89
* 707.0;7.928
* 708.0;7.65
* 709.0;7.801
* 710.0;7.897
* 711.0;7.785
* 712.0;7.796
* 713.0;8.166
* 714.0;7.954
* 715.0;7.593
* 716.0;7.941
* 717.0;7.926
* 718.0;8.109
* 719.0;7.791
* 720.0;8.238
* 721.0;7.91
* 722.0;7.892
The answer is 2.5 Hz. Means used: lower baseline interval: 7.76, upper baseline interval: 7.32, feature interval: 6.96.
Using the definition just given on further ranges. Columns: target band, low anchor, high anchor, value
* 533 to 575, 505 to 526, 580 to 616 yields 5.3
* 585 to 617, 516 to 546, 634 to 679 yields 1.8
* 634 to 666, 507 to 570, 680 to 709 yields 2.0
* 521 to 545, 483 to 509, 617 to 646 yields -1.2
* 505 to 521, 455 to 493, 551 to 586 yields -3.9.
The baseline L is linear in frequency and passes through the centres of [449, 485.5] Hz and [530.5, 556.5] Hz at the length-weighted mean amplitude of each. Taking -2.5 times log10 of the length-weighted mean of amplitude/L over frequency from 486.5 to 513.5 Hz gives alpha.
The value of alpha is -0.10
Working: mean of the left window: 6.98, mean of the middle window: 7.72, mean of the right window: 7.18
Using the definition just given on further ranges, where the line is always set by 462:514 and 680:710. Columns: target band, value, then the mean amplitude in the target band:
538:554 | 0.07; 7.07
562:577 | 0.12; 6.77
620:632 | 0.04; 7.38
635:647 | 0.03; 7.48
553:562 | 0.10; 6.85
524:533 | -0.10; 8.17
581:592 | 0.07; 7.15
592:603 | 0.08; 7.11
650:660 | 0.08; 7.17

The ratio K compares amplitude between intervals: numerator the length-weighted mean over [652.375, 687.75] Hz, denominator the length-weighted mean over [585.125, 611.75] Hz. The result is 1.03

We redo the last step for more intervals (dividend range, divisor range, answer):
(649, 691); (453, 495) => 1.06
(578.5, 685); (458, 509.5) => 1.01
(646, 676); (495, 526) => 0.87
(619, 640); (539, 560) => 1.05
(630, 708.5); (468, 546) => 0.98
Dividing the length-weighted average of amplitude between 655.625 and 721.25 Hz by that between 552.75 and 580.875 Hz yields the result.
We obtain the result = 1.12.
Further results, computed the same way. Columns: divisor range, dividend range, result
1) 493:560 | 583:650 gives 0.94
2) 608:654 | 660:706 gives 1.03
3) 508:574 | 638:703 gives 0.99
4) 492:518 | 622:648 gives 0.92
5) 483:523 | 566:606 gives 0.89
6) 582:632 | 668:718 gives 1.07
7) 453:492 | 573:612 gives 1.02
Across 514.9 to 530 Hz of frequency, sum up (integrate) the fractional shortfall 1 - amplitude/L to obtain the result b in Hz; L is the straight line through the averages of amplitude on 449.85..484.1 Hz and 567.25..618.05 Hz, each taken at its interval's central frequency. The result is -3.5 Hz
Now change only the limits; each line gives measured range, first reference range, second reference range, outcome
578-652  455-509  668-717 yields 2.9 Hz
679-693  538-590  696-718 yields -0.2 Hz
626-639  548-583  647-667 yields -0.6 Hz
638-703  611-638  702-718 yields 1.0 Hz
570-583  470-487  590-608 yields 0.3 Hz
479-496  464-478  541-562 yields -0.2 Hz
